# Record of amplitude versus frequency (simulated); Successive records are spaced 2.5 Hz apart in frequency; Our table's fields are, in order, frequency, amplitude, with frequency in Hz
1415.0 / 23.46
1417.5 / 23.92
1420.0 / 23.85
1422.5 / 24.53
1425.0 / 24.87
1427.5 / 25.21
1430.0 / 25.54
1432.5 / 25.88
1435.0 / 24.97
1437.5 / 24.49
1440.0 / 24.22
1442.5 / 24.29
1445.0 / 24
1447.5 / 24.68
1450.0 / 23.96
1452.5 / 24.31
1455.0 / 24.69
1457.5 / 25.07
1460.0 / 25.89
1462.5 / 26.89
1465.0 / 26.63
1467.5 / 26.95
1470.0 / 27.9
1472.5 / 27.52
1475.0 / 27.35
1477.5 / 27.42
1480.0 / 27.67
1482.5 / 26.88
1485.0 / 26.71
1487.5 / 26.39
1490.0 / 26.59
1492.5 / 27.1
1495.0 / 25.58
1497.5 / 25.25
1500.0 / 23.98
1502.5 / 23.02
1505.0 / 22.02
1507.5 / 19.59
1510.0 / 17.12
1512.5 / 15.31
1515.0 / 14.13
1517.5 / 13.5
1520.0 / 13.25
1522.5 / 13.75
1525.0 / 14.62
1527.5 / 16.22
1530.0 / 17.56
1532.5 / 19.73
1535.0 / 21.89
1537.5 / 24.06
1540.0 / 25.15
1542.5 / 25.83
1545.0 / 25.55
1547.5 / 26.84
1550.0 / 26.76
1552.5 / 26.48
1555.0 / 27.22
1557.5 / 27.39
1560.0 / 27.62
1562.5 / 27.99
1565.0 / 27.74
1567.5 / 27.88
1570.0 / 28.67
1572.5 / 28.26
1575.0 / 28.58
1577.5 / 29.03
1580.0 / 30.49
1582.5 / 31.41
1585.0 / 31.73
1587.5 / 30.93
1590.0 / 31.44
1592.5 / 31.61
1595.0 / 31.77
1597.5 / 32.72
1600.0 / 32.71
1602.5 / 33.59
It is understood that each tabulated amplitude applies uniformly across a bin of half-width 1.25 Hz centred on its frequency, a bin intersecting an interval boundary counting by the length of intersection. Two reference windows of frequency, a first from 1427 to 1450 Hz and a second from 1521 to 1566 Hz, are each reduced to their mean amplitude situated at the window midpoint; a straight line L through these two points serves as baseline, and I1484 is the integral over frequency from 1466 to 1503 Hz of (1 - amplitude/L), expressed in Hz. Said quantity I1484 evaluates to -3.6 Hz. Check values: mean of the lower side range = 24.7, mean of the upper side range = 23.4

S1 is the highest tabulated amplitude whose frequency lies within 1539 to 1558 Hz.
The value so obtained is 27.39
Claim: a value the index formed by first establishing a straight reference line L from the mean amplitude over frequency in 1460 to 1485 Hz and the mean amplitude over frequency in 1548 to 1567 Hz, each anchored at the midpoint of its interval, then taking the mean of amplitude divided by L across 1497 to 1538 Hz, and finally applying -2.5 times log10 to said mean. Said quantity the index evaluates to 0.43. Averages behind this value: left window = 27.2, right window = 27.3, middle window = 18.3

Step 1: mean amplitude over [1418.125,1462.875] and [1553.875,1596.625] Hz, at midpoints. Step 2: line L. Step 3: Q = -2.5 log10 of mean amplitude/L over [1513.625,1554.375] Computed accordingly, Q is 0.35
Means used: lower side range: 24.8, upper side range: 29.4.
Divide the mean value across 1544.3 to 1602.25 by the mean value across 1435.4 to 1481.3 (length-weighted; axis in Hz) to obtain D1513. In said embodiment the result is 1.14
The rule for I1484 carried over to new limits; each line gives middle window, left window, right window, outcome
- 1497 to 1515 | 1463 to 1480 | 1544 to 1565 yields 4.6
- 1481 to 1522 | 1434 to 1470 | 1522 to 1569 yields 5.0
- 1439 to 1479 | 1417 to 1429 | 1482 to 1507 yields -1.5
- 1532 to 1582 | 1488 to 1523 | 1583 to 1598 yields 0.6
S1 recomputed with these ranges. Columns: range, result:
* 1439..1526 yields 27.9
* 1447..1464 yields 26.89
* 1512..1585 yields 31.73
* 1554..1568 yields 27.99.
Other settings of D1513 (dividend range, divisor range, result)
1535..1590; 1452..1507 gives 1.07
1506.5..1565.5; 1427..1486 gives 0.83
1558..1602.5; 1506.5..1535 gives 1.87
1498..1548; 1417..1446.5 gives 0.80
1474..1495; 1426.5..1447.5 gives 1.09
